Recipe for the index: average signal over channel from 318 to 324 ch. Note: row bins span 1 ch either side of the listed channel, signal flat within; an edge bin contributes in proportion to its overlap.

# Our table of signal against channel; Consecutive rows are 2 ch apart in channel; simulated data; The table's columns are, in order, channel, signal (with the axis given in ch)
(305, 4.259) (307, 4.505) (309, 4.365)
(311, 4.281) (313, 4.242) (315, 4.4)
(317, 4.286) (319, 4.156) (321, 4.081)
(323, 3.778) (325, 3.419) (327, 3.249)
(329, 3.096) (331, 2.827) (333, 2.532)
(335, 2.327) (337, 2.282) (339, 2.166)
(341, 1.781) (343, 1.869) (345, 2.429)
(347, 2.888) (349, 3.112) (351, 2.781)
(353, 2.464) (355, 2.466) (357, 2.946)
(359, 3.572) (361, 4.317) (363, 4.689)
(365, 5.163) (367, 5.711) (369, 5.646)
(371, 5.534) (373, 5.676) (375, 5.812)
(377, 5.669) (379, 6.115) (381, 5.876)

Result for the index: 4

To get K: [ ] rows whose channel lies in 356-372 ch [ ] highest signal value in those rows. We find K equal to 5.711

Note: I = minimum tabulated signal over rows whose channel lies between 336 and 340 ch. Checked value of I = 2.166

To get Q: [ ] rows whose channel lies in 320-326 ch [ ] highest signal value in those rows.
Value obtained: 4.081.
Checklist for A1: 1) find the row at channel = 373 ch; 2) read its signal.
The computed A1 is 5.676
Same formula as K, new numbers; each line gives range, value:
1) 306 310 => 4.505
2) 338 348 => 2.888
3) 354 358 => 2.946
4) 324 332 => 3.419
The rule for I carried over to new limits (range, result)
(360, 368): 4.317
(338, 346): 1.781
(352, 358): 2.464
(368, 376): 5.534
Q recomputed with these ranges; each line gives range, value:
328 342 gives 3.096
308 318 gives 4.4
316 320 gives 4.286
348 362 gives 4.317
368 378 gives 5.812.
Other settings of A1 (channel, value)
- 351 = 2.781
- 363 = 4.689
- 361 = 4.317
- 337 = 2.282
